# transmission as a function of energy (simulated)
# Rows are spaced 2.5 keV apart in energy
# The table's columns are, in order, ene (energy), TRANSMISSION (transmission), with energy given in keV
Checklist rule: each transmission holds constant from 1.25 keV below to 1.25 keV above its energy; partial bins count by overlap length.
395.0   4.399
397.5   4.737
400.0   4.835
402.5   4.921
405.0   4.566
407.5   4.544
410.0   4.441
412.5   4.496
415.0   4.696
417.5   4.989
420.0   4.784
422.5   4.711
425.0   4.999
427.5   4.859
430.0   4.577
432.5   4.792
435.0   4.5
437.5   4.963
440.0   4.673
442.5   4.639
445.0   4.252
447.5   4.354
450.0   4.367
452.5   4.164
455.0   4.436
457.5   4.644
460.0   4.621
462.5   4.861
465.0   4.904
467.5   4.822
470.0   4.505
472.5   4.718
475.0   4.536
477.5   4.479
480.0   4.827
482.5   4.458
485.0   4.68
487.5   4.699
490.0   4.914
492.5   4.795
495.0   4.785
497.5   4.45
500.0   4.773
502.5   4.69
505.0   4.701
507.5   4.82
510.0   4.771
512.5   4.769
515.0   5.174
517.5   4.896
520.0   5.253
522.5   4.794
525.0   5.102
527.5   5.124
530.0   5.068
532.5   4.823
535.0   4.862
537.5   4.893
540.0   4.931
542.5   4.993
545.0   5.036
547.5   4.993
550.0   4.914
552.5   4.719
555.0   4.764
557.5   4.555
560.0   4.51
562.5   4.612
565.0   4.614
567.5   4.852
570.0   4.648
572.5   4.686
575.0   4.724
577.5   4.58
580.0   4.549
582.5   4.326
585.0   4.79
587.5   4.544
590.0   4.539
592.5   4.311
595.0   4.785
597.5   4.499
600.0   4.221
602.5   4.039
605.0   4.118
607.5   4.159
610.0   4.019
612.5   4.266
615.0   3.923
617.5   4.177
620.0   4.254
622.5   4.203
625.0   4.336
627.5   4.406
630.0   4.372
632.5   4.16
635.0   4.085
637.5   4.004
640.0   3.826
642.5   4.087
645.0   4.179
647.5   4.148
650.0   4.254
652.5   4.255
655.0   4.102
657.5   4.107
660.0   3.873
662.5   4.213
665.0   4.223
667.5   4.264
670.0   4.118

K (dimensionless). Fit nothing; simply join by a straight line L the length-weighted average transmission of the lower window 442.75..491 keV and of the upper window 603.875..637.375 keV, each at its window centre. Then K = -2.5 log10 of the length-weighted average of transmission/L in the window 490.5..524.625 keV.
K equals -0.08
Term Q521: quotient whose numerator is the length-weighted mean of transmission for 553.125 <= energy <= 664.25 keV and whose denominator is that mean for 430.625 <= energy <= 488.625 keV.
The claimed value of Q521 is 0.94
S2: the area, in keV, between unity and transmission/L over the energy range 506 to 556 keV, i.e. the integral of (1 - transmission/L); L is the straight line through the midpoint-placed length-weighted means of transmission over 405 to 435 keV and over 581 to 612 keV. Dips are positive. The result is -5.0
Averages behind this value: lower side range 4.7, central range 4.93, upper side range 4.36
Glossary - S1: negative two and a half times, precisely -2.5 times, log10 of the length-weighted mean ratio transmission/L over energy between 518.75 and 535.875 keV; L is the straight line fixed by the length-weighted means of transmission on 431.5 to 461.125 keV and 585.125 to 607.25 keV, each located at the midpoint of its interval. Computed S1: -0.13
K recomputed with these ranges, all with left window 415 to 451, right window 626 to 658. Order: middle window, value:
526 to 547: -0.13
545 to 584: -0.08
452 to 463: 0.02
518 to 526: -0.13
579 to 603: -0.05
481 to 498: -0.04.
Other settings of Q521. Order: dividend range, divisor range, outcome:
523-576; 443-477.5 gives 1.06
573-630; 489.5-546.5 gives 0.89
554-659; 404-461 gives 0.94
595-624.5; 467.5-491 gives 0.90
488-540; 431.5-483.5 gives 1.06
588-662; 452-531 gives 0.88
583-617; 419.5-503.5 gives 0.93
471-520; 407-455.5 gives 1.03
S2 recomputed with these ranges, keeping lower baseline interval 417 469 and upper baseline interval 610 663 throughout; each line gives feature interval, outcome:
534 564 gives -3.0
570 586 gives -1.1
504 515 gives -0.8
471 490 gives -0.4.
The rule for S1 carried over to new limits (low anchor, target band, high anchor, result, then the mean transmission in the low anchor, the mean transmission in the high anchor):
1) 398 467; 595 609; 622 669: 0.00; 4.65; 4.16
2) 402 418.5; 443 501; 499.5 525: 0.04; 4.65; 4.88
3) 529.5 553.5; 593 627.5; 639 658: 0.04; 4.92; 4.12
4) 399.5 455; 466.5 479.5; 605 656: -0.02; 4.63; 4.16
